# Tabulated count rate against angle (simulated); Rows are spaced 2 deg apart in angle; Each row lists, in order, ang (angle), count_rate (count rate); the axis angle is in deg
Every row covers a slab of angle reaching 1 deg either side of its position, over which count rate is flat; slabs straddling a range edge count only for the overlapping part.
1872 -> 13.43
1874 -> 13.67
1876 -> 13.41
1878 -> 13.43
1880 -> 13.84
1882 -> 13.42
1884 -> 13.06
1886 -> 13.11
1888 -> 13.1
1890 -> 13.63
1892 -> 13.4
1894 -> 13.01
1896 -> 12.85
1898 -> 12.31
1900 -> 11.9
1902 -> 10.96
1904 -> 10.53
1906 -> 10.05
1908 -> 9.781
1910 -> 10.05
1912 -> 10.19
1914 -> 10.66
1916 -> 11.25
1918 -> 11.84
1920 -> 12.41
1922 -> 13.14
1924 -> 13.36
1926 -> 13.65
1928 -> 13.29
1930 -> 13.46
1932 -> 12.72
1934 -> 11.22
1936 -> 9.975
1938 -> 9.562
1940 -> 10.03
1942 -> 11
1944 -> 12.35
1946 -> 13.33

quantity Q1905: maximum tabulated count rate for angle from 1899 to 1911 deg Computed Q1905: 11.9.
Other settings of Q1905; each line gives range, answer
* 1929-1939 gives 13.46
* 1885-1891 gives 13.63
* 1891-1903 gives 13.4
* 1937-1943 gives 11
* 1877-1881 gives 13.84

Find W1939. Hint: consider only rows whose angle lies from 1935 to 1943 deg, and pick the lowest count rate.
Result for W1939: 9.562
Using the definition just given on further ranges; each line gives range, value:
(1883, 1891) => 13.06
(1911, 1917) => 10.19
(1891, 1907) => 10.05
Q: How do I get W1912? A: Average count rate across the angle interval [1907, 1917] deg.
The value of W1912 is 10.4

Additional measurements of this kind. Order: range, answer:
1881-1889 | 13.2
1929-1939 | 11.4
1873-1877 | 13.5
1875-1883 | 13.5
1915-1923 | 12.2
